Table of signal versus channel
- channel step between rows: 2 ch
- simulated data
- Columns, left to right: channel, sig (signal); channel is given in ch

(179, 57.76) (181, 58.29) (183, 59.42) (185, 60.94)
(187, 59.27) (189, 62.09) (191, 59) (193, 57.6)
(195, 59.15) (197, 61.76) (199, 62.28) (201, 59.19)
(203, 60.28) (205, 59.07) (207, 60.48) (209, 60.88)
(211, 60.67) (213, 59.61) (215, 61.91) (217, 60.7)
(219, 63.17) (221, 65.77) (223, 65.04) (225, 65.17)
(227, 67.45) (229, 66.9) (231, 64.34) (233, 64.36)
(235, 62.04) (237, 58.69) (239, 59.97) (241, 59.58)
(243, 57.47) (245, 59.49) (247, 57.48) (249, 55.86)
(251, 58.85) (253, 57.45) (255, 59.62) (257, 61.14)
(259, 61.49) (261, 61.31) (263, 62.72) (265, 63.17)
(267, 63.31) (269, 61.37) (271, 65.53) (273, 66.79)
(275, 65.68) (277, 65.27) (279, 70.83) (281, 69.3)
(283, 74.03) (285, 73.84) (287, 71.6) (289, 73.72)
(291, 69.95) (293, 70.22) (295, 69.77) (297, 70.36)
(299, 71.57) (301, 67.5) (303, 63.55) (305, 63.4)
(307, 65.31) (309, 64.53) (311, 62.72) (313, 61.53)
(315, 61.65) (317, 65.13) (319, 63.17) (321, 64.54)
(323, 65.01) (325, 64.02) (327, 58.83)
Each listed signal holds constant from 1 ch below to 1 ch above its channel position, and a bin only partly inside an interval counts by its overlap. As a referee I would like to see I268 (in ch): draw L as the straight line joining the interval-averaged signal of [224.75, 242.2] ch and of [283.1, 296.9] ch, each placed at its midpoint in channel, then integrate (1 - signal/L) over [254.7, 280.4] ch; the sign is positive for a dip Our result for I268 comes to 1.6 ch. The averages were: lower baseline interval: 63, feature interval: 63.9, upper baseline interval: 71.6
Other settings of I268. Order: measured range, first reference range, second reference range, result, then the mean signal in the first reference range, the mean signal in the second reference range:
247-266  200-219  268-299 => 1.74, 60.5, 69.3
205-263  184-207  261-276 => 0.71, 60.1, 63.9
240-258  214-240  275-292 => 2.11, 63.5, 70.8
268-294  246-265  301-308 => -2.84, 59.7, 64.6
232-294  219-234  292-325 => 1.47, 65.4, 65.6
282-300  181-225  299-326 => -2.28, 60.9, 64.3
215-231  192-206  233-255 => -1.41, 59.9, 59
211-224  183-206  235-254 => -0.70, 60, 58.5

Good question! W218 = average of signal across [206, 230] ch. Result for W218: 63.1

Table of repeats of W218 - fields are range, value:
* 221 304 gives 64.7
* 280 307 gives 69.7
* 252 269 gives 61.3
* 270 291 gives 69.7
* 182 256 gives 60.9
